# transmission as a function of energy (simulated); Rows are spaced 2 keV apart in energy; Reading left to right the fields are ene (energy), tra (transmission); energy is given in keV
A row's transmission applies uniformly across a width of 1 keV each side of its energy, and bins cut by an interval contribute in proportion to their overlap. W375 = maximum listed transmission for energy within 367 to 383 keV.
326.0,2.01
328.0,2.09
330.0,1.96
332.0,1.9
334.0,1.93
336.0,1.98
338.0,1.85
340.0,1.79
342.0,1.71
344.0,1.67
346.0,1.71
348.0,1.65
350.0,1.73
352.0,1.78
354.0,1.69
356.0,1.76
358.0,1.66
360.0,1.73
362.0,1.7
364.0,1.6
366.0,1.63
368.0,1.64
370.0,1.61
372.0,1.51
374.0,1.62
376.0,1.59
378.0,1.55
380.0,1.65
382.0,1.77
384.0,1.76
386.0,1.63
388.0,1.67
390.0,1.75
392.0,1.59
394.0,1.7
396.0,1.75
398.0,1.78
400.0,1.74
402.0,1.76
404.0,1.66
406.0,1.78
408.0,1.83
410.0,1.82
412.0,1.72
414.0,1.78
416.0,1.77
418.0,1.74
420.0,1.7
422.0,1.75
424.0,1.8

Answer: 1.77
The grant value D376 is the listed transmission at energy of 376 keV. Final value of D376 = 1.59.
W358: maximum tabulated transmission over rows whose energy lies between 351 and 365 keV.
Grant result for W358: 1.78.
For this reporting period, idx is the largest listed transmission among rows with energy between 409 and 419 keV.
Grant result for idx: 1.82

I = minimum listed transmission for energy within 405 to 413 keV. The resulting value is 1.72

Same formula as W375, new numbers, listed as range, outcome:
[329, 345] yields 1.98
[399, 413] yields 1.83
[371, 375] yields 1.62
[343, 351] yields 1.73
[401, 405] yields 1.76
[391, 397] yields 1.75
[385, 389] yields 1.67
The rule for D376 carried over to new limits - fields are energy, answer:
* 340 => 1.79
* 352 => 1.78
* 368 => 1.64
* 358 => 1.66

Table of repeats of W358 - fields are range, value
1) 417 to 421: 1.74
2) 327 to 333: 2.09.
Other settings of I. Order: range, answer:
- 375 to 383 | 1.55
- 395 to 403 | 1.74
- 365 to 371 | 1.61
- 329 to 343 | 1.71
